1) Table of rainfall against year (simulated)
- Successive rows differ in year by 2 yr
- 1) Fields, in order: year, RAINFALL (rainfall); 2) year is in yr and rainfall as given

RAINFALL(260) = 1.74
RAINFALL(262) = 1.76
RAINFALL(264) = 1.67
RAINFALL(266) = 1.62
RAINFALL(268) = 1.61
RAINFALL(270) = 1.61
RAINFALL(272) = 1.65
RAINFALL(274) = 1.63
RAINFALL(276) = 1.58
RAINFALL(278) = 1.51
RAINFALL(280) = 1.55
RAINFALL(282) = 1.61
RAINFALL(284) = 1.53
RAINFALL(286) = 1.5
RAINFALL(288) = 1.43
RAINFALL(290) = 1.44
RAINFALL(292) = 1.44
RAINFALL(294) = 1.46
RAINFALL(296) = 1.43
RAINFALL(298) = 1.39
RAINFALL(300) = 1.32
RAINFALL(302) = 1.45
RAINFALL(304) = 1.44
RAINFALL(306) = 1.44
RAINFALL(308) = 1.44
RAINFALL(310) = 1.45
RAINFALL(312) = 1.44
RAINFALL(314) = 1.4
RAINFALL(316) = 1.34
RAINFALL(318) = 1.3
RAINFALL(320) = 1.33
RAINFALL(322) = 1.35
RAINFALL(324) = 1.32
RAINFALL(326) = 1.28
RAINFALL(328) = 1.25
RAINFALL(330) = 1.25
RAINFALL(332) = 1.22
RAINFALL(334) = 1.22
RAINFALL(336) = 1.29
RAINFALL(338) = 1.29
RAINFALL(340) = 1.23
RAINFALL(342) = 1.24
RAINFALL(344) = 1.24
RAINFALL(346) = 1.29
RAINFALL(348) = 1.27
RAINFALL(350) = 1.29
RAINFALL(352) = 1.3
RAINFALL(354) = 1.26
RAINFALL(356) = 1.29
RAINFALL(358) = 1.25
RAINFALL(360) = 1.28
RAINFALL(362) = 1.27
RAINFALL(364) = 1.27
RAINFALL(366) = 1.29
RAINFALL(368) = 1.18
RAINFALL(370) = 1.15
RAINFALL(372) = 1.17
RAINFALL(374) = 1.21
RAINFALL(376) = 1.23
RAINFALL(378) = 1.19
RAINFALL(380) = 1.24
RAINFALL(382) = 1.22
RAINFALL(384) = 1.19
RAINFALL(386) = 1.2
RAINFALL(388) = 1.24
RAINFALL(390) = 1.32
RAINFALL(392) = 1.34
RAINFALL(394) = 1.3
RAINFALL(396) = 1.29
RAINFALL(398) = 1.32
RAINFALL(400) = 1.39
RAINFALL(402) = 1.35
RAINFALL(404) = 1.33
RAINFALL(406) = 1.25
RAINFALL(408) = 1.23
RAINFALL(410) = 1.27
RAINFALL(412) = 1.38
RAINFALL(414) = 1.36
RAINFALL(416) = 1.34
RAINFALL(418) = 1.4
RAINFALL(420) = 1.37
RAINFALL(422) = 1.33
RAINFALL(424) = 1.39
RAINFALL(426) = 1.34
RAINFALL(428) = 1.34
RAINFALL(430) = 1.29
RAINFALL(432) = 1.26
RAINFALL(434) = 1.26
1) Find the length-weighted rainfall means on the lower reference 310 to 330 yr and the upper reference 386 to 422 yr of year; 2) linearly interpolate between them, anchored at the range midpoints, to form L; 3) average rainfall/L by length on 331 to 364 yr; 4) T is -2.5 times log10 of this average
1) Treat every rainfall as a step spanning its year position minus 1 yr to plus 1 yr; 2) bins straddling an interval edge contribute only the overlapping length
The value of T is 0.06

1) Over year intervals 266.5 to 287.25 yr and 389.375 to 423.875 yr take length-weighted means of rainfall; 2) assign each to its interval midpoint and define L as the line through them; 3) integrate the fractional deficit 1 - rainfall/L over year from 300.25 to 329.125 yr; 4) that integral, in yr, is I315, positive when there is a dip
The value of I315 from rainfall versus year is 2.57 yr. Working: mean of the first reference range 1.58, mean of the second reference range 1.33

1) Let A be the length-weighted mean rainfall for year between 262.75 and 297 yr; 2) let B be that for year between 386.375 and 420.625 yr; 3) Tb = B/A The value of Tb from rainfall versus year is 0.85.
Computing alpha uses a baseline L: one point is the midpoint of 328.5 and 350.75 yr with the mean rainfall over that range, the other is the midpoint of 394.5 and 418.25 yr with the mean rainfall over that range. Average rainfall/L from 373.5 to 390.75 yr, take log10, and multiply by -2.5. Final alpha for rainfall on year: 0.06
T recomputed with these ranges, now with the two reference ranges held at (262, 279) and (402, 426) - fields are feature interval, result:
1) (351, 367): 0.13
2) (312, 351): 0.16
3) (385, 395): 0.08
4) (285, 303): 0.10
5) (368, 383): 0.17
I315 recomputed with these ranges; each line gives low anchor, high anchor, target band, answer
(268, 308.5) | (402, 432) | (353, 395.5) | 4.3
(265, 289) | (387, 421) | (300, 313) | 0.7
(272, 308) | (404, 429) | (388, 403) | 0.4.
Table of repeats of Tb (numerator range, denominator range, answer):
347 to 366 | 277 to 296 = 0.85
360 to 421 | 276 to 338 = 0.91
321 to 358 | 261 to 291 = 0.80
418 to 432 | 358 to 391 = 1.09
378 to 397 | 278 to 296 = 0.84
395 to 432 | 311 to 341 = 1.02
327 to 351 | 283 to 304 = 0.87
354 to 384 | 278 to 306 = 0.84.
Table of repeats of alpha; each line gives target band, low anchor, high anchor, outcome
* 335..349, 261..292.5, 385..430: 0.147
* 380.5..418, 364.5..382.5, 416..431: -0.013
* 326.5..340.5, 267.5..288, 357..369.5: 0.092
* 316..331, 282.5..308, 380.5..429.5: 0.087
